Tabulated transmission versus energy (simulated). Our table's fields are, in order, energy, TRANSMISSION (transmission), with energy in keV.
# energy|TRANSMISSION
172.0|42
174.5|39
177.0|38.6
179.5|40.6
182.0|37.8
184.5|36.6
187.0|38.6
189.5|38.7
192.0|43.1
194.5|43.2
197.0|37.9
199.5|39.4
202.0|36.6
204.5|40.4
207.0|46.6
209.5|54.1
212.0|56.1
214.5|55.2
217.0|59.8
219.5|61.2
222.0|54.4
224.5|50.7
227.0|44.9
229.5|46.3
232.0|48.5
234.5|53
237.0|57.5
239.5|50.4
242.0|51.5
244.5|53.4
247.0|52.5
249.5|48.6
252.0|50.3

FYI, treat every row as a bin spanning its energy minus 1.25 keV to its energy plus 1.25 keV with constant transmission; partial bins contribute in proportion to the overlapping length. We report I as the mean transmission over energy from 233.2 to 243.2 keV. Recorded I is 53.1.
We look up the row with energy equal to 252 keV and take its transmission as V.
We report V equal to 50.3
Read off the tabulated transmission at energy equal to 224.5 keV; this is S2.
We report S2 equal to 50.7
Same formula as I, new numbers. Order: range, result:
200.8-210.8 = 44.5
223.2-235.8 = 48.7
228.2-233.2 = 47.4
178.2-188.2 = 38.4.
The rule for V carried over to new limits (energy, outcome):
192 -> 43.1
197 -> 37.9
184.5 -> 36.6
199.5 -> 39.4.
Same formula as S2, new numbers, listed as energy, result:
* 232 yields 48.5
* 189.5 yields 38.7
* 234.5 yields 53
